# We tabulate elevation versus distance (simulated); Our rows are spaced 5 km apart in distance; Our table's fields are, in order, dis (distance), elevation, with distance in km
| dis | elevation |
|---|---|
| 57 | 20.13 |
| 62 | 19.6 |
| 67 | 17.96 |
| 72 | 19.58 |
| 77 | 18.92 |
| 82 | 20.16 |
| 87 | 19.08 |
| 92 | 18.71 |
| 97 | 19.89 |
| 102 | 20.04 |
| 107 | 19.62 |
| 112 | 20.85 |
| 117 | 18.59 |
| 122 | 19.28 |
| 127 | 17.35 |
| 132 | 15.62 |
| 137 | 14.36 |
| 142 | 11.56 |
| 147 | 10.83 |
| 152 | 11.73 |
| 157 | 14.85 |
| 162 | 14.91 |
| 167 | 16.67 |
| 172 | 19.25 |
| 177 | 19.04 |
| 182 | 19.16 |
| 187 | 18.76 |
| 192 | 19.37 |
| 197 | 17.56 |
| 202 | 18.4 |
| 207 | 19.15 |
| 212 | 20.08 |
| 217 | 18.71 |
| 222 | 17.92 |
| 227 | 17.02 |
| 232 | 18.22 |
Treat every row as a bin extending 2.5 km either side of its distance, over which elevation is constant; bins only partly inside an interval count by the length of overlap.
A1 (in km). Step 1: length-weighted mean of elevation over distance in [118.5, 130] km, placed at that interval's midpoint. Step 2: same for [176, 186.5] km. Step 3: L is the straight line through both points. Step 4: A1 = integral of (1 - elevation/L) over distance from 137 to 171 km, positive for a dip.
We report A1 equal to 8.96 km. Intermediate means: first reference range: 18.2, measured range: 13.8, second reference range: 19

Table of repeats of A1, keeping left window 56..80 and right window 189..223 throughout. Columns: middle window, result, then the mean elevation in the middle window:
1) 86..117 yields -0.88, 19.6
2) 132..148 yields 5.12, 12.9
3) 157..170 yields 2.18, 15.7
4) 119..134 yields 1.19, 17.5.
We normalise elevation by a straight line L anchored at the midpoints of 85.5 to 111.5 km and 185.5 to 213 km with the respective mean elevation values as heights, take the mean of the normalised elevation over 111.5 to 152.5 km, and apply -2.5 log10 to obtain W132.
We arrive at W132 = 0.24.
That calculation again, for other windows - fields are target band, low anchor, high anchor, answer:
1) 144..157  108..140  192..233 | 0.437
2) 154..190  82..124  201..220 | 0.106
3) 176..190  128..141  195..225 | -0.103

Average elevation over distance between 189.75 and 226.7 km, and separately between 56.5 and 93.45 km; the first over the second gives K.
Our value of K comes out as 0.97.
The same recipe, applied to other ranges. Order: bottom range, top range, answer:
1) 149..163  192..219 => 1.38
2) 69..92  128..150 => 0.69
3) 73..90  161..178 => 0.91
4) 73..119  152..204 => 0.90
